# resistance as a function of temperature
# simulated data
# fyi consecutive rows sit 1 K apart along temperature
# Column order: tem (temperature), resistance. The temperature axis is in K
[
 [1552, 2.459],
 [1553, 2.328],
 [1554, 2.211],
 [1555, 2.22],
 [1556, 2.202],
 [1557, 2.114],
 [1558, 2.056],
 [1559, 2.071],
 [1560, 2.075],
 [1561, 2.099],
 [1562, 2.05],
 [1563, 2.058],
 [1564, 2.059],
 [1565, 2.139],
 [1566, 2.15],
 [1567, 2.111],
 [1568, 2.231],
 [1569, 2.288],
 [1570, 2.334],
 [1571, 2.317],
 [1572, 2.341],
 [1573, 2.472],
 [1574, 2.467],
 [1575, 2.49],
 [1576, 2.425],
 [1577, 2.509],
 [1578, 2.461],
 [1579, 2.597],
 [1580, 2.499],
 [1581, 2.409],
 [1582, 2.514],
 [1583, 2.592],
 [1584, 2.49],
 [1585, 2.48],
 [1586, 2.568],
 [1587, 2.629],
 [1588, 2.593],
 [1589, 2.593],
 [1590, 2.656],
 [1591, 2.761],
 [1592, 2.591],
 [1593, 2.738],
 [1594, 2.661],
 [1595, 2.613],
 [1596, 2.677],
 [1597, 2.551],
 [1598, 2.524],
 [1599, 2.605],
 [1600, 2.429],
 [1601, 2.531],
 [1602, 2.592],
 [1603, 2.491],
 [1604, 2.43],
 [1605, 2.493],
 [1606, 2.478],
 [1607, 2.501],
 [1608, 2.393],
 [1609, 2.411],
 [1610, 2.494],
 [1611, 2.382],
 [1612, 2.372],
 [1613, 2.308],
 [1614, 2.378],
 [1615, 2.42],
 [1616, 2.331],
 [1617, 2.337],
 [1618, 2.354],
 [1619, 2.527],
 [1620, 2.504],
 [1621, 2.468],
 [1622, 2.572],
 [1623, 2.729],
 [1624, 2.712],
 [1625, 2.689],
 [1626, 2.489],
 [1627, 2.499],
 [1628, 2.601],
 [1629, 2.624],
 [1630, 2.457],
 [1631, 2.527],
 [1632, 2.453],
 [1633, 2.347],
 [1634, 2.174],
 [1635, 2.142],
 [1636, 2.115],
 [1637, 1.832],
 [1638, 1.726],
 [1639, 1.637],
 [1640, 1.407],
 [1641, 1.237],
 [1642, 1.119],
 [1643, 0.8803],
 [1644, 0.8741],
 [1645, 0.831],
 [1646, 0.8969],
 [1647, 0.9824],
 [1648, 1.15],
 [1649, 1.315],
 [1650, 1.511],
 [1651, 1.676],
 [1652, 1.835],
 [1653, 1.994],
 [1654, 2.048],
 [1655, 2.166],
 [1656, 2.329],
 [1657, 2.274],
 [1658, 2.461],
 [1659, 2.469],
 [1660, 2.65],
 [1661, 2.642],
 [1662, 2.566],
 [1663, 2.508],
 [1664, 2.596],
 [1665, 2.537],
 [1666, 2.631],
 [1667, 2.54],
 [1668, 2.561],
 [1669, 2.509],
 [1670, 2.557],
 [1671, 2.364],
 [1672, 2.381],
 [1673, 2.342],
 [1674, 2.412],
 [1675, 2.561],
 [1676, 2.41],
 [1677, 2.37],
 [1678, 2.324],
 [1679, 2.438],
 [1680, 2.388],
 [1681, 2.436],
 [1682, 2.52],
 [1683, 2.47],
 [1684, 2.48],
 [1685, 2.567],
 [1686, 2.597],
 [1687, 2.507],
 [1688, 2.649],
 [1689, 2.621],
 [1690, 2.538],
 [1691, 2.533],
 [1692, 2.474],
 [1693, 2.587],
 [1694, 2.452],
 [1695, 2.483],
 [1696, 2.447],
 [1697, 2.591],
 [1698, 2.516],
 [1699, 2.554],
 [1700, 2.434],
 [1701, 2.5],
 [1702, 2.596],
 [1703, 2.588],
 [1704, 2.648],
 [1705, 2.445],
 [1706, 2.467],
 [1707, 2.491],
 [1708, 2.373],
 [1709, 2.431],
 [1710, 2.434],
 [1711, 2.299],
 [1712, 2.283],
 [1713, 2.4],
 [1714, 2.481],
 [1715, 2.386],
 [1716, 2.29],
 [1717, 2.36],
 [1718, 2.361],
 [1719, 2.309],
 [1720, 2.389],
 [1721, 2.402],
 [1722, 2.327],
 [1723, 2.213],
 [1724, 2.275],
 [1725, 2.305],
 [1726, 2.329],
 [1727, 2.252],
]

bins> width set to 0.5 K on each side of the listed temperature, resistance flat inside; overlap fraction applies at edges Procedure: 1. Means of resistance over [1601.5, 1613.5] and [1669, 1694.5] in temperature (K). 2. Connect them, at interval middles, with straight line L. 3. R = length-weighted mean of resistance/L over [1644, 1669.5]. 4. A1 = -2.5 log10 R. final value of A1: 0.21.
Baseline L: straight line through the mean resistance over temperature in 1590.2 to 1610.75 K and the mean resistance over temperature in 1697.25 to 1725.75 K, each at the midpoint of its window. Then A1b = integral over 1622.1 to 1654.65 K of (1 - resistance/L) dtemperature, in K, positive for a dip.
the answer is 8.25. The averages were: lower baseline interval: 2.55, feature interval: 1.87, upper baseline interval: 2.41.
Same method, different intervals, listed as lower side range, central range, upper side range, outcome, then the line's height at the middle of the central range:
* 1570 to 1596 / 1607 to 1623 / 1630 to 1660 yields -2.2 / 2.14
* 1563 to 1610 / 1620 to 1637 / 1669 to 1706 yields 0.2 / 2.48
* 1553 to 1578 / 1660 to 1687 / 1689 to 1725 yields -1.1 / 2.39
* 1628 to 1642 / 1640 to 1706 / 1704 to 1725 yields -0.7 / 2.2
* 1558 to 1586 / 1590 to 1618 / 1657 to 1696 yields -1.5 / 2.38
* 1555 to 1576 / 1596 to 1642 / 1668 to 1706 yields -0.4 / 2.34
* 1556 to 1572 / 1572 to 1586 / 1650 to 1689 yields -1.9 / 2.19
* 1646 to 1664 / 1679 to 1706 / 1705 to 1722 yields -3.2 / 2.25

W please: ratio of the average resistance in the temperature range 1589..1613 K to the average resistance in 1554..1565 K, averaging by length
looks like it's 1.20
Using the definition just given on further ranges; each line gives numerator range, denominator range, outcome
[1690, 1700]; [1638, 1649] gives 2.20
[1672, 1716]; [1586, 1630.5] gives 0.98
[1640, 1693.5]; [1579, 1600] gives 0.84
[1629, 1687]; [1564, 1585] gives 0.89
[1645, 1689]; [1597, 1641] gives 0.95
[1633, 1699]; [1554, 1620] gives 0.90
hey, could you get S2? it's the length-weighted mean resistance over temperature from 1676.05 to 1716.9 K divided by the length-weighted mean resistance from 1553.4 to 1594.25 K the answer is 1.04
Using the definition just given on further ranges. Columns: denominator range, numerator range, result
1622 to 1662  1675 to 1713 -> 1.26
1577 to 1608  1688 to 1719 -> 0.97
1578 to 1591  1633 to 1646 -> 0.59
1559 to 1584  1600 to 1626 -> 1.07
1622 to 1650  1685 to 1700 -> 1.35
